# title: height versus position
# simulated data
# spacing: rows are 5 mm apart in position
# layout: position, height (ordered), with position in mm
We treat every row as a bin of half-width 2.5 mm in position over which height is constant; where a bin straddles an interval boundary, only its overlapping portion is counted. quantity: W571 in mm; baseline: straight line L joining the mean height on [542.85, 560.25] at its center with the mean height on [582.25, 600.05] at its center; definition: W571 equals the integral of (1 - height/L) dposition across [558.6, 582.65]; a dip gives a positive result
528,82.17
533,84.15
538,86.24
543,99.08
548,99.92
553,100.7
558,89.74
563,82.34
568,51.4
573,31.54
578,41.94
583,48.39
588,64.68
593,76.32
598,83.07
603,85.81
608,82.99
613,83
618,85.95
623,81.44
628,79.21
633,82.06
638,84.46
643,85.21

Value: 8.6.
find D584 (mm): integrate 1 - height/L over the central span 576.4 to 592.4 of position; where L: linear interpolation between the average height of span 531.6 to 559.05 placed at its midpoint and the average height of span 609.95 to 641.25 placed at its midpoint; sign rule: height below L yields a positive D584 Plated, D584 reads 6.0 mm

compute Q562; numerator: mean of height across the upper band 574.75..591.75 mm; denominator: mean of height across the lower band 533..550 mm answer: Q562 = 0.56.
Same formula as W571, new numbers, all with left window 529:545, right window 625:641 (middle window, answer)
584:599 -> 2.42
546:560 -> -1.47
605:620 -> -0.09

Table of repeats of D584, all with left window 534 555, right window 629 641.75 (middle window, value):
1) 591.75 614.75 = 1.3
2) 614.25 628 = 0.3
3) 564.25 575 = 5.3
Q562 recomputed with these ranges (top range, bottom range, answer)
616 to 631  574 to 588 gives 1.74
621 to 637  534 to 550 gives 0.86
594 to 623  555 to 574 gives 1.24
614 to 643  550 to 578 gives 1.20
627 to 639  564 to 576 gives 1.76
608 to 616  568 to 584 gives 2.00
